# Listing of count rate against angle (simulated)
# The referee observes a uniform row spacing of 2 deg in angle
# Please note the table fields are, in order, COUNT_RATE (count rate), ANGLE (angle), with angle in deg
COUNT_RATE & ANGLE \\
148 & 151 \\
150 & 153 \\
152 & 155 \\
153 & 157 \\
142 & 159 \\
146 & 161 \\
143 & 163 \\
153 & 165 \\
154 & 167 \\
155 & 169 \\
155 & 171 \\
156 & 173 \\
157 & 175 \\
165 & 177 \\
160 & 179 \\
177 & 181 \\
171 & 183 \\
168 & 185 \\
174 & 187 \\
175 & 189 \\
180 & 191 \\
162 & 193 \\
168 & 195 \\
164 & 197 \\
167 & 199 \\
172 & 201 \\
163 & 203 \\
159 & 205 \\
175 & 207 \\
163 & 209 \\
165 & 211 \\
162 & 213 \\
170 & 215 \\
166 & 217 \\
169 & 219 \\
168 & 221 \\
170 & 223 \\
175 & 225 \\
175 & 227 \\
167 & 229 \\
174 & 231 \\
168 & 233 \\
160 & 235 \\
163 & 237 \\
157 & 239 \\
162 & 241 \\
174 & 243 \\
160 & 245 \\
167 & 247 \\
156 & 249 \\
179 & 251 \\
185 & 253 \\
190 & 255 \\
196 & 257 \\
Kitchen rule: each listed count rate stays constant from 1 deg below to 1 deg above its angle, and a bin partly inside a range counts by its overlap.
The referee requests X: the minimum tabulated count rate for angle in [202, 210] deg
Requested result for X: 159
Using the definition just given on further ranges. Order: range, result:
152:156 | 150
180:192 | 168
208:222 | 162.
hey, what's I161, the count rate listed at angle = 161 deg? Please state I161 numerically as 146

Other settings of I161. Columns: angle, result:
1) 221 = 168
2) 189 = 175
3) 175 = 157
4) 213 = 162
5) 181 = 177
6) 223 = 170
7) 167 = 154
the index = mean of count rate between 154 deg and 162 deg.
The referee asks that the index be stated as 148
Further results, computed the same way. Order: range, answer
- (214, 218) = 168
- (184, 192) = 174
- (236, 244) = 164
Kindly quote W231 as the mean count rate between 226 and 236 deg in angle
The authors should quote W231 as 169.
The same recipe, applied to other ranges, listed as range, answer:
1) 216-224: 168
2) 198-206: 165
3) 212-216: 166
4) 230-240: 164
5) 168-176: 156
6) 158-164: 144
